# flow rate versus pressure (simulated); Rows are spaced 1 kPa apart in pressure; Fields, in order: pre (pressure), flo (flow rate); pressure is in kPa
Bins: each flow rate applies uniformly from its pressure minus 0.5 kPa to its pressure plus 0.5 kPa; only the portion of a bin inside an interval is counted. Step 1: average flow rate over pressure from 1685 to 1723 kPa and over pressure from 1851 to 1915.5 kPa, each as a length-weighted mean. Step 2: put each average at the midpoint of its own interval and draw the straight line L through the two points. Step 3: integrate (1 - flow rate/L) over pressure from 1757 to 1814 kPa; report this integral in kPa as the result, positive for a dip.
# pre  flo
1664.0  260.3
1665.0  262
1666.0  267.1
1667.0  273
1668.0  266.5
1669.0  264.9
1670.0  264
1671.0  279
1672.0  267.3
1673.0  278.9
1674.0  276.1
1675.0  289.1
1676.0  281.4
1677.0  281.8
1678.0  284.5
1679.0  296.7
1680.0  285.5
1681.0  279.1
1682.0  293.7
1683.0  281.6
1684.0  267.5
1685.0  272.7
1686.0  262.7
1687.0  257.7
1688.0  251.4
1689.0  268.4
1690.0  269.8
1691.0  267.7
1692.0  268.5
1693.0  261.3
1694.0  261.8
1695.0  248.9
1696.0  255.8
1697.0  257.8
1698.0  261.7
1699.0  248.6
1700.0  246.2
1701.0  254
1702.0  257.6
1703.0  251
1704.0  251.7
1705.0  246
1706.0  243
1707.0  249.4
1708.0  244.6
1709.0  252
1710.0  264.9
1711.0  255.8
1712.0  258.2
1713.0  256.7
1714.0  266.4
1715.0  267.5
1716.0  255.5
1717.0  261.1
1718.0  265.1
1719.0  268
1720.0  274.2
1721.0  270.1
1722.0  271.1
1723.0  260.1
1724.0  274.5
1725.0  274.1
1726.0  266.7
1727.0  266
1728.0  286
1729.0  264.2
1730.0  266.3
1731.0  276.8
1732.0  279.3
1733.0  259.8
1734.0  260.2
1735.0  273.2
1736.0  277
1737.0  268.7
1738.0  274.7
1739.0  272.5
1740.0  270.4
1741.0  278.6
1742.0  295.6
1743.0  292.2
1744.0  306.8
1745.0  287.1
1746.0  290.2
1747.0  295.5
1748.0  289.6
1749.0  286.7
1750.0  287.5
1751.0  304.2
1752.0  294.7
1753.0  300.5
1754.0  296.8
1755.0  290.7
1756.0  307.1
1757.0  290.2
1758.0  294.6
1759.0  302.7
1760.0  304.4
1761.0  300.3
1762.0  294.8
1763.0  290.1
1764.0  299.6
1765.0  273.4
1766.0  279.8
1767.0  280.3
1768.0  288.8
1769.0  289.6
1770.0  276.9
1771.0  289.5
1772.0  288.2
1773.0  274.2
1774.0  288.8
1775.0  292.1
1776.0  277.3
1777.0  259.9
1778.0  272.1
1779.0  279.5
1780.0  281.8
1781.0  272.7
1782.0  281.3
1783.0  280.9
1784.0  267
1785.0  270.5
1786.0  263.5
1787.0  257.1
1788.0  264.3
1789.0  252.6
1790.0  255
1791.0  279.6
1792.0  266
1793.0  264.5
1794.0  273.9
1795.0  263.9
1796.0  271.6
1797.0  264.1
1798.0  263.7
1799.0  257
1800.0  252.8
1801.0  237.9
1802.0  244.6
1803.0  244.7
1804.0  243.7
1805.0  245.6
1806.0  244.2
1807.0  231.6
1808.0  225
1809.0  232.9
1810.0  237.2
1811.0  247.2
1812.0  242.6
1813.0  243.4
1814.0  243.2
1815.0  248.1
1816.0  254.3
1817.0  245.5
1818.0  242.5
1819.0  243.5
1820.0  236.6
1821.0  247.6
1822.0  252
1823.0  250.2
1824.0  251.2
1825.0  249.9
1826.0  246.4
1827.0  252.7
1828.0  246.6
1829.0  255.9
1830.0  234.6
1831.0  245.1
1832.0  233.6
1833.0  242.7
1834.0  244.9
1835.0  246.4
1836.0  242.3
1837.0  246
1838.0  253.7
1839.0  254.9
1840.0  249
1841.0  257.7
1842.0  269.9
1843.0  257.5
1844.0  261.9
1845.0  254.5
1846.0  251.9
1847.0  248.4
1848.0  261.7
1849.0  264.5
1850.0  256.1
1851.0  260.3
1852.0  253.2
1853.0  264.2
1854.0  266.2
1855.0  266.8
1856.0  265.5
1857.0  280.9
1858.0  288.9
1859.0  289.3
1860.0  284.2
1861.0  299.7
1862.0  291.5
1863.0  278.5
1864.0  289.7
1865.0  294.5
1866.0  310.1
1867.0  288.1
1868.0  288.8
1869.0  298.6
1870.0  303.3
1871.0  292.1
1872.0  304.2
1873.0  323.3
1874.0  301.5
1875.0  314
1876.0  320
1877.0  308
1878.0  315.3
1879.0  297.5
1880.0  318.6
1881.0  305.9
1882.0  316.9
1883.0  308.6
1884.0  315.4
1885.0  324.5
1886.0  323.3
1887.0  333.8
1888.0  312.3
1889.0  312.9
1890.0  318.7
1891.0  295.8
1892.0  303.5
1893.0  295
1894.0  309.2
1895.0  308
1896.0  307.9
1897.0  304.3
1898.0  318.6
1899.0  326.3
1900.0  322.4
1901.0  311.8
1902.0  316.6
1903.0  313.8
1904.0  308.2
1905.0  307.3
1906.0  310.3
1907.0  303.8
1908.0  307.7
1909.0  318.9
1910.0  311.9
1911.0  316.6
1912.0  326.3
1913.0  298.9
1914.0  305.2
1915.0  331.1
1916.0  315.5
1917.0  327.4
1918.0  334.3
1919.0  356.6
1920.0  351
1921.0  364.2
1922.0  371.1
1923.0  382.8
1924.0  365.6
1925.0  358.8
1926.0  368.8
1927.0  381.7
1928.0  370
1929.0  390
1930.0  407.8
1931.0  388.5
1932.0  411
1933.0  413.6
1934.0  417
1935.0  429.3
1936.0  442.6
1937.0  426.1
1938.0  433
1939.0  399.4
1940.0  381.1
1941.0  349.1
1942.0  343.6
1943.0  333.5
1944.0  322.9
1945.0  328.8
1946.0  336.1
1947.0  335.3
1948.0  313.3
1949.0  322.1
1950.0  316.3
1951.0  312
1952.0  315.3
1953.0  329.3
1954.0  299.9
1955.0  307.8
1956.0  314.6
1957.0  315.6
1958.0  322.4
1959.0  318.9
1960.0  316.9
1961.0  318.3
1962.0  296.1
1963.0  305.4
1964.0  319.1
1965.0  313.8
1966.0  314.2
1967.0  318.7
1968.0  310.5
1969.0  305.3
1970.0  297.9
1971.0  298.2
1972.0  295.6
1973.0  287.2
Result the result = 2.2 kPa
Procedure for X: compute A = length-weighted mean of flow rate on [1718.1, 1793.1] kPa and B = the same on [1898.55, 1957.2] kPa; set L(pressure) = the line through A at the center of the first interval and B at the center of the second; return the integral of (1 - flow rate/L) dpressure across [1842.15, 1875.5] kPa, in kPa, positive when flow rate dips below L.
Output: 4.1 kPa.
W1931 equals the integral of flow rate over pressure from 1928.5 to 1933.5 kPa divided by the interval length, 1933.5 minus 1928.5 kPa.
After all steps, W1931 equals 402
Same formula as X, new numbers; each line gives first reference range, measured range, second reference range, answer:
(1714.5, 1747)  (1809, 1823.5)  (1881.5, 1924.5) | 2.56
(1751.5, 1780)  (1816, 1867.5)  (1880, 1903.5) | 7.37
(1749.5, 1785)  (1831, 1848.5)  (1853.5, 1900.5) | 2.72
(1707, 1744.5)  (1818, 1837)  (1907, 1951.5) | 4.09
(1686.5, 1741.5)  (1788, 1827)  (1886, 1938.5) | 6.55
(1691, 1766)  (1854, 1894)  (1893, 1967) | 2.40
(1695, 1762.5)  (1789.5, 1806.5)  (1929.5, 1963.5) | 2.31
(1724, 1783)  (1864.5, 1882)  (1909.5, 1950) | 1.61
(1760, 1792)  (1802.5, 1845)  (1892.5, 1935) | 7.58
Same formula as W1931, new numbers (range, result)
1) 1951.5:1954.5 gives 315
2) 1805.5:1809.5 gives 233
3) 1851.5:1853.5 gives 259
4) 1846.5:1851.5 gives 258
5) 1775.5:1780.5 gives 274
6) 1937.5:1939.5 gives 416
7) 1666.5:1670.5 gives 267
